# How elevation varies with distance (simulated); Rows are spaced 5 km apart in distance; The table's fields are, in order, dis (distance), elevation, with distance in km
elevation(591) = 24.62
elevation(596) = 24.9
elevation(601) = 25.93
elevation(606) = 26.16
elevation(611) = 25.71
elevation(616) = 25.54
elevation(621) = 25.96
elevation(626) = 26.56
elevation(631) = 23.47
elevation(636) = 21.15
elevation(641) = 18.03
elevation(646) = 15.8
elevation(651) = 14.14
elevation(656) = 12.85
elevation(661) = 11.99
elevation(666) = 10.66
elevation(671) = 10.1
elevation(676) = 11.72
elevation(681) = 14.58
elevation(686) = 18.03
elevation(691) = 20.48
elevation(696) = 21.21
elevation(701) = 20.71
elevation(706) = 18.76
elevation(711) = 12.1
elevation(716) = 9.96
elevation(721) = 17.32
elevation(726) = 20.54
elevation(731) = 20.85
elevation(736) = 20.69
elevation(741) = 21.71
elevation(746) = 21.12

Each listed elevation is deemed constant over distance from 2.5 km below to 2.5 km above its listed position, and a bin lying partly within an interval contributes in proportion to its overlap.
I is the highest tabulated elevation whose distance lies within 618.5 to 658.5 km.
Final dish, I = 26.56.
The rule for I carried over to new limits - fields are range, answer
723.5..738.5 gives 20.85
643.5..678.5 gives 15.8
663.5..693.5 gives 20.48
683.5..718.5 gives 21.21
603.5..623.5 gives 26.16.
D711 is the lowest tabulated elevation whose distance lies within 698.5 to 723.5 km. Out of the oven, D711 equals 9.96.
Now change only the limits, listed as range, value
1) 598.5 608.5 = 25.93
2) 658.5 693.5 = 10.1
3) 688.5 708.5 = 18.76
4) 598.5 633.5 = 23.47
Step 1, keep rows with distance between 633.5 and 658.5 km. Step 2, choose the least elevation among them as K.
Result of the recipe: 12.85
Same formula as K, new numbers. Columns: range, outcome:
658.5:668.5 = 10.66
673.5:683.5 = 11.72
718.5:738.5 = 17.32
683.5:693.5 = 18.03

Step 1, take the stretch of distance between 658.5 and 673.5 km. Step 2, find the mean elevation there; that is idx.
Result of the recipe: 10.9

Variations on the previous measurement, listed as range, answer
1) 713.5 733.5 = 17.2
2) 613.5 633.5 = 25.4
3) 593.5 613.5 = 25.7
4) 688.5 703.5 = 20.8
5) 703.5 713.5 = 15.4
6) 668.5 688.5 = 13.6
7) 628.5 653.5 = 18.5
